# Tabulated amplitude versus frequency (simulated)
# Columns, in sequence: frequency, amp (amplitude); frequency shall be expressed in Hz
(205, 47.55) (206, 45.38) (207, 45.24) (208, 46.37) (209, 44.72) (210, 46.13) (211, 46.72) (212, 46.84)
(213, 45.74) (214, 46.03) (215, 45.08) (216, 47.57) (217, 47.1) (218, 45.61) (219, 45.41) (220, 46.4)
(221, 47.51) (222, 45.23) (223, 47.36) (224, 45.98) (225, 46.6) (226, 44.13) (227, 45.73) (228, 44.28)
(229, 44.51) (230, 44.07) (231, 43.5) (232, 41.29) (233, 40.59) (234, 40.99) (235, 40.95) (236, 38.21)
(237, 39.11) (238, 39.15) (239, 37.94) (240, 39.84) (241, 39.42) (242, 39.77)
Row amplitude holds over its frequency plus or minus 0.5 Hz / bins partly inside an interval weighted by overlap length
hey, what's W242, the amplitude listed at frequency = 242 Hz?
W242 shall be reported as 39.77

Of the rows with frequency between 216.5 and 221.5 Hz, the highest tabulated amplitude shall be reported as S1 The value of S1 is 47.51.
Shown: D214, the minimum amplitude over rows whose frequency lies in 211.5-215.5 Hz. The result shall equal 45.08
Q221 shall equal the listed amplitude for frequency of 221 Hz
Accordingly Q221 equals 47.51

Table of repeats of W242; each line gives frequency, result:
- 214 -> 46.03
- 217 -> 47.1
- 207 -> 45.24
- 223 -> 47.36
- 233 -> 40.59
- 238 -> 39.15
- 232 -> 41.29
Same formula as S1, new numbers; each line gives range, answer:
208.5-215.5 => 46.84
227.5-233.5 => 44.51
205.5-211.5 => 46.72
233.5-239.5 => 40.99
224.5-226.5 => 46.6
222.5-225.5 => 47.36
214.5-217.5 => 47.57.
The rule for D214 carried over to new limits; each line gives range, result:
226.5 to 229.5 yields 44.28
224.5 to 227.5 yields 44.13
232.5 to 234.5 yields 40.59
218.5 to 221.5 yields 45.41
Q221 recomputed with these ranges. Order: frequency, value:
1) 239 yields 37.94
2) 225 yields 46.6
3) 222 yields 45.23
